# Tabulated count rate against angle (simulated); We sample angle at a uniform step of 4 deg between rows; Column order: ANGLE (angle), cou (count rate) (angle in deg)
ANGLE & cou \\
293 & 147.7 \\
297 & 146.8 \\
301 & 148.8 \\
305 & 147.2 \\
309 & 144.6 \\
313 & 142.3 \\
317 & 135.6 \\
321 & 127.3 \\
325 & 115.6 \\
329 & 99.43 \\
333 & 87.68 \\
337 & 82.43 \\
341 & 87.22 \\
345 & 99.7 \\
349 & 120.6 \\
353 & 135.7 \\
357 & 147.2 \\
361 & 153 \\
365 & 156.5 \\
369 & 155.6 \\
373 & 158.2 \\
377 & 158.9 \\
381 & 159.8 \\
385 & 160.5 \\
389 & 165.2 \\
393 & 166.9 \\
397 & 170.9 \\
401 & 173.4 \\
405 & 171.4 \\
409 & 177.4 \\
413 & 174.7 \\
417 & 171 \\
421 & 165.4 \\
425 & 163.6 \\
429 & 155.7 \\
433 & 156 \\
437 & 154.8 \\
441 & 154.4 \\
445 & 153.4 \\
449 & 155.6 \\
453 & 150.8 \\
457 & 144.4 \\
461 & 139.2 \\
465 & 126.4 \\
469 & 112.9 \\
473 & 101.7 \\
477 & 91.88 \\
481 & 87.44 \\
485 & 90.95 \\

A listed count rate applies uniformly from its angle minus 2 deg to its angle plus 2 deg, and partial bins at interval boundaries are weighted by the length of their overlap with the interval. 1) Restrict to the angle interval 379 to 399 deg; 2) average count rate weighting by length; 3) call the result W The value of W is 165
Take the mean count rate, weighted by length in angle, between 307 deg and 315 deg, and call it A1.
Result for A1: 143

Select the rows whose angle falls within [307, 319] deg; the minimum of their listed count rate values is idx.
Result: 135.6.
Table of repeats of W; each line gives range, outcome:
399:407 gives 172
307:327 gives 133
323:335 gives 101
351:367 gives 148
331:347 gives 89.3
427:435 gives 156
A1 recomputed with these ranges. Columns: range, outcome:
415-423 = 168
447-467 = 143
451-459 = 148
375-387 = 160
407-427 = 170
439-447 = 154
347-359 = 134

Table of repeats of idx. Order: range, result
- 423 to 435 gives 155.7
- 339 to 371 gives 87.22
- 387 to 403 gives 165.2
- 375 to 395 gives 158.9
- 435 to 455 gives 150.8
